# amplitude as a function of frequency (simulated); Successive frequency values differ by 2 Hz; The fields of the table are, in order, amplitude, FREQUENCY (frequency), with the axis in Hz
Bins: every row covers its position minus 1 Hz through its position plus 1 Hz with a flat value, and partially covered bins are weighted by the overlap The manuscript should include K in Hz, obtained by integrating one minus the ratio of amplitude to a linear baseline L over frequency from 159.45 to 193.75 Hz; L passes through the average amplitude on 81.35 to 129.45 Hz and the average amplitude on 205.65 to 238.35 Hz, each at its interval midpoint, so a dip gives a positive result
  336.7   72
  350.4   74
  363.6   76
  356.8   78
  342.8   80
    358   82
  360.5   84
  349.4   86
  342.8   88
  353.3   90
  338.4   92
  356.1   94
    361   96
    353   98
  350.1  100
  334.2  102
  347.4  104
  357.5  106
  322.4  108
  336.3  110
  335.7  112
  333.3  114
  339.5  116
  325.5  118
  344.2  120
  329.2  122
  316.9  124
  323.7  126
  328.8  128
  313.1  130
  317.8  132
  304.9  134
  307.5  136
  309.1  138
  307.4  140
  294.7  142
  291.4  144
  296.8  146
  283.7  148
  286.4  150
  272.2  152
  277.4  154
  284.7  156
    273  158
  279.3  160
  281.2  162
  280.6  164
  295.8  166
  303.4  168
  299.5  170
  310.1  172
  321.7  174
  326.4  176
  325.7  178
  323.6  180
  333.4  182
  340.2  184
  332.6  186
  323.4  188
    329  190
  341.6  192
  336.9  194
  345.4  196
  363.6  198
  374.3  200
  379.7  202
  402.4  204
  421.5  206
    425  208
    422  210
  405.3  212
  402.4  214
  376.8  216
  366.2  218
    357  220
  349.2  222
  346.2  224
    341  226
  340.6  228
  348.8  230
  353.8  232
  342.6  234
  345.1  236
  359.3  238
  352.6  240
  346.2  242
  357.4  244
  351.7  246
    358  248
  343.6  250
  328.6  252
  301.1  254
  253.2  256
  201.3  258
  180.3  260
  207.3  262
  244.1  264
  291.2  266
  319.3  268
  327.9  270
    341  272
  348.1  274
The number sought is 4.1 Hz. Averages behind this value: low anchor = 341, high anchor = 370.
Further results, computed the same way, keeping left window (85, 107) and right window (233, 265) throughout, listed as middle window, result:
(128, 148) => 1.91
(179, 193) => -0.39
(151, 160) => 1.49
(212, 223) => -2.09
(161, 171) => 1.12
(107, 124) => 0.56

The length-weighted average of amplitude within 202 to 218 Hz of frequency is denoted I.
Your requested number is 404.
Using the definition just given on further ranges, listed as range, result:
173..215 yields 361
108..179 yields 308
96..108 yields 347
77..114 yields 347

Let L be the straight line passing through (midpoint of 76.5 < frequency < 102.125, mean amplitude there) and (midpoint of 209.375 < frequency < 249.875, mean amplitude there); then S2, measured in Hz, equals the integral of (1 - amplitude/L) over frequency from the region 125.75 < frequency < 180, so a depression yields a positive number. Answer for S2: 8.4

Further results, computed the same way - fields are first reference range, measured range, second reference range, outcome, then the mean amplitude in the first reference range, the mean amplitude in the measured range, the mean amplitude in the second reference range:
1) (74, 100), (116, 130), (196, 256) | 1.08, 353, 328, 362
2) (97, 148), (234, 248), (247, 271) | -3.25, 324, 352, 280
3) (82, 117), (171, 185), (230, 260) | 0.34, 346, 326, 324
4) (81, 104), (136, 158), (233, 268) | 2.91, 350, 290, 304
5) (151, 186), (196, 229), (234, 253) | -4.93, 303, 379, 349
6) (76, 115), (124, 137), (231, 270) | 0.86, 347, 316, 308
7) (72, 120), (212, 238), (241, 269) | -4.80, 346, 358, 292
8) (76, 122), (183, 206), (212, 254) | -0.24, 345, 355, 353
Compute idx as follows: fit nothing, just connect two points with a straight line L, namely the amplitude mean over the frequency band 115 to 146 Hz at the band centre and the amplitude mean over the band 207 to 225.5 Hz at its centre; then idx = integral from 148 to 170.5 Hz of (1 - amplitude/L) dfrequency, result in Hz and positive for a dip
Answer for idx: 3.6 Hz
